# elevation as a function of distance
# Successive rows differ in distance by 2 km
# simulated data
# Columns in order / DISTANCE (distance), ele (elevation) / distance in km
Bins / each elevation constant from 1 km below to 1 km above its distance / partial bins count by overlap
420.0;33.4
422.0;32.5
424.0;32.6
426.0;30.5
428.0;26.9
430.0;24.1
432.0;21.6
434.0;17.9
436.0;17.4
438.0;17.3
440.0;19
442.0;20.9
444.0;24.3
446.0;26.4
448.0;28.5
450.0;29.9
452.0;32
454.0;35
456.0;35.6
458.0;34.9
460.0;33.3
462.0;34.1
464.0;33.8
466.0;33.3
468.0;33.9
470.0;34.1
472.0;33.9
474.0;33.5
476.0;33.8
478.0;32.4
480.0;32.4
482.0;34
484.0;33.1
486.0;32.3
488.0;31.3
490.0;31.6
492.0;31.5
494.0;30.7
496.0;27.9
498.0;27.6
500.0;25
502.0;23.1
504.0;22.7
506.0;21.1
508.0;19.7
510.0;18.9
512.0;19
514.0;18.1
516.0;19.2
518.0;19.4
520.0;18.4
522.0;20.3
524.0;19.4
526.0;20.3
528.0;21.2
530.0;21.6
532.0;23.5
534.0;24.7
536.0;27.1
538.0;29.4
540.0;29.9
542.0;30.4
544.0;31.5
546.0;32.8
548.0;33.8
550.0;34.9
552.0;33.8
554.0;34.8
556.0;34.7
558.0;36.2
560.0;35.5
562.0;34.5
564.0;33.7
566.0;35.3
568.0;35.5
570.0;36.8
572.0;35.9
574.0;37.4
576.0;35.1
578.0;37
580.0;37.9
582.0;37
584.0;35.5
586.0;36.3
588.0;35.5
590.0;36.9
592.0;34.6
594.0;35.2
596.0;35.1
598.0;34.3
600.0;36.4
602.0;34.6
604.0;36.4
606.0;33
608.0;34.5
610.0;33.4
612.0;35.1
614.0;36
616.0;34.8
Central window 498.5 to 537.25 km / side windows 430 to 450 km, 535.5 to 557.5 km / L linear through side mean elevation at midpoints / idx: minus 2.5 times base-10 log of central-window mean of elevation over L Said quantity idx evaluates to 0.35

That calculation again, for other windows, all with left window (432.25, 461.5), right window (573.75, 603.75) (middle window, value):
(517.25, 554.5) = 0.218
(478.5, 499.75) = -0.061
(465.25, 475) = -0.198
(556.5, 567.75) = -0.028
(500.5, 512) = 0.400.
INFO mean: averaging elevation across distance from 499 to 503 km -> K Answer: 24.1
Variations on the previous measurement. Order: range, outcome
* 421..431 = 29.3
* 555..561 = 35.5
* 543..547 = 32.1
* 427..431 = 25.5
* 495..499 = 27.8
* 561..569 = 34.8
